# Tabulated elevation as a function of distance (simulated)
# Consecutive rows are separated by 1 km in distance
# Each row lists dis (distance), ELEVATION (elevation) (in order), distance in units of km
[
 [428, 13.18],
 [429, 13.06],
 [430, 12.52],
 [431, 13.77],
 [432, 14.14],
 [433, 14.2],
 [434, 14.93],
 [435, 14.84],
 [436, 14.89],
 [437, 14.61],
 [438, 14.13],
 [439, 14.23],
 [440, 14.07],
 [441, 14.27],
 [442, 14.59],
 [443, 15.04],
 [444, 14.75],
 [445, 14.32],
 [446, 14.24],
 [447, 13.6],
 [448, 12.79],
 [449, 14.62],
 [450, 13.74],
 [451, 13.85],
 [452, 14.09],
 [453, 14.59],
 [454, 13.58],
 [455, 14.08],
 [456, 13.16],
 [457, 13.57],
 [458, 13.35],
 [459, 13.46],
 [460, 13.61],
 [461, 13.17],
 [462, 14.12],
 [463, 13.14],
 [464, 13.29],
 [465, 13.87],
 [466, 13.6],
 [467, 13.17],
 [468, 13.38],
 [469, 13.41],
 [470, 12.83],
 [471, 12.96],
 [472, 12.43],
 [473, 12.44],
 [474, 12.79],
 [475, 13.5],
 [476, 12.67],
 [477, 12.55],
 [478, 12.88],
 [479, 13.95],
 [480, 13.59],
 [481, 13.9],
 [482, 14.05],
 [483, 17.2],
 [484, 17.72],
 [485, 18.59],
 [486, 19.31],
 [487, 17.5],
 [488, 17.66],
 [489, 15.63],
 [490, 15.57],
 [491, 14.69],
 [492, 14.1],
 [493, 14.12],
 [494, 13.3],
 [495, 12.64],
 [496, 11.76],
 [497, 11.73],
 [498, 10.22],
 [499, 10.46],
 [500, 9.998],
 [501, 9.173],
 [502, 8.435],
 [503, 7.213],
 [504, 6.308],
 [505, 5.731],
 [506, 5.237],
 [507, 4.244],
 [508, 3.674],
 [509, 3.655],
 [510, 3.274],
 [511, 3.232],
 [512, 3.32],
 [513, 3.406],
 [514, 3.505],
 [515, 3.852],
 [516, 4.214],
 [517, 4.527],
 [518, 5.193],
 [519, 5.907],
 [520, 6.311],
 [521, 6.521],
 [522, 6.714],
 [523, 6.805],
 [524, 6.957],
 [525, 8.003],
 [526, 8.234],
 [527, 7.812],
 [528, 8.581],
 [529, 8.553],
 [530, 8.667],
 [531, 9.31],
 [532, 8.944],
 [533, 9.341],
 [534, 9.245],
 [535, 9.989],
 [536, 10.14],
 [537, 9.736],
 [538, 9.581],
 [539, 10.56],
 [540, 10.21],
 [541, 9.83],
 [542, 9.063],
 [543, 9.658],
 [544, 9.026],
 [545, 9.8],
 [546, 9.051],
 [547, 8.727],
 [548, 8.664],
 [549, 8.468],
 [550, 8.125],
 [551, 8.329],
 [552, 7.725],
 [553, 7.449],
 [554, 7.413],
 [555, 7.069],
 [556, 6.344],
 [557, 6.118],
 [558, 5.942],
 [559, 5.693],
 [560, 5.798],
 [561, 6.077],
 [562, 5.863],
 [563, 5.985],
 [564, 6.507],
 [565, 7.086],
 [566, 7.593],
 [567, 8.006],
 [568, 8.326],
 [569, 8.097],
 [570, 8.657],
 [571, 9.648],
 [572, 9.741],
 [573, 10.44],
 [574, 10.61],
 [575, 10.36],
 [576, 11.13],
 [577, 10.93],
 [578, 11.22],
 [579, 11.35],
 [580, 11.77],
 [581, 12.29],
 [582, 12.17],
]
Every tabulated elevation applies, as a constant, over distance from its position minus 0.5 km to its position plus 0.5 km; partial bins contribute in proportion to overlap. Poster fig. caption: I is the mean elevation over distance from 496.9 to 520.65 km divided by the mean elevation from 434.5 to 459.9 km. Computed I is 0.4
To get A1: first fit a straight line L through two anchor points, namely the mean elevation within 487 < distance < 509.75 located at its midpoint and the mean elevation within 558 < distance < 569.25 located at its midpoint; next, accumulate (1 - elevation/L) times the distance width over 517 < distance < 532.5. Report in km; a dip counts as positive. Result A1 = 2.5 km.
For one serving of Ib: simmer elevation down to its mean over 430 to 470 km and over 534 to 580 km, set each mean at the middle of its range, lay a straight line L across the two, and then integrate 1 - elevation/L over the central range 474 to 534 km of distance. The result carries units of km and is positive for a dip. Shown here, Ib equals 8.9 km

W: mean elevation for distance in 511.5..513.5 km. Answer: 3.36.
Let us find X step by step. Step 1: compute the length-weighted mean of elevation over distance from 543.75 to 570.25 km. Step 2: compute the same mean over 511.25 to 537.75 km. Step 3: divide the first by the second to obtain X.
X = 1.1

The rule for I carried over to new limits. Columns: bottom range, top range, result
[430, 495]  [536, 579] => 0.60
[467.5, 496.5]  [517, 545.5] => 0.59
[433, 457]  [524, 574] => 0.59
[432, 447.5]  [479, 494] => 1.10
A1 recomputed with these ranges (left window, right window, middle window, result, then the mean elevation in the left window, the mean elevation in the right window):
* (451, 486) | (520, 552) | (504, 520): 9.4 km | 13.9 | 8.74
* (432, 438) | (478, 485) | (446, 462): 1.2 km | 14.6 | 15.2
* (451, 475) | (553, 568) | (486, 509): 0.6 km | 13.4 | 6.63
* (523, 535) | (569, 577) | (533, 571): 4.5 km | 8.5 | 10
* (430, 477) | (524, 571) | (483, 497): -4.7 km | 13.8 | 8.21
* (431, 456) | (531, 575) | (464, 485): -2.0 km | 14.2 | 8.38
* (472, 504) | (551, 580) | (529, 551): 1.3 km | 13.4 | 8.18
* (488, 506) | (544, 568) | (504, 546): 9.2 km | 11.3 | 7.35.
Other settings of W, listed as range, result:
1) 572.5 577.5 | 10.7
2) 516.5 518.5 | 4.86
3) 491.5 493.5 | 14.1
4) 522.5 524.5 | 6.88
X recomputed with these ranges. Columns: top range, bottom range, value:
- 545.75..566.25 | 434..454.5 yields 0.50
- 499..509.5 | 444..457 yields 0.47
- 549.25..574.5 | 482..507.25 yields 0.61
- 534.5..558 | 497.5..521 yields 1.52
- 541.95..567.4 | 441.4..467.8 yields 0.54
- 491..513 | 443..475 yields 0.61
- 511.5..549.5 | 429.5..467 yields 0.56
